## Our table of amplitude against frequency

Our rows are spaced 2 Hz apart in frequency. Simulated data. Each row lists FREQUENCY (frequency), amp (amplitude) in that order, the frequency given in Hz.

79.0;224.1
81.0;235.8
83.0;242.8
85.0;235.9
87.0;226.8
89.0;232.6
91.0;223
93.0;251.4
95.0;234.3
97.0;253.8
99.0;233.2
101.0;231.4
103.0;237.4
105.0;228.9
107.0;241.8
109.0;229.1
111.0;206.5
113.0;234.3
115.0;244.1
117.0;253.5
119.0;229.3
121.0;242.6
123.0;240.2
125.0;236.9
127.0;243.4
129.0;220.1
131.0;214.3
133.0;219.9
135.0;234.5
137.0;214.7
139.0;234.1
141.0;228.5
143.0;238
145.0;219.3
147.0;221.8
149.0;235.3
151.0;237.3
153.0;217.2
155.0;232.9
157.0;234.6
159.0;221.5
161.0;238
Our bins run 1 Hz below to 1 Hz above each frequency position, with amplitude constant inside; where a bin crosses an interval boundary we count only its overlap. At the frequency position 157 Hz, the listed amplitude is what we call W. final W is 234.6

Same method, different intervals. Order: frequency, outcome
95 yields 234.3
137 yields 214.7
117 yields 253.5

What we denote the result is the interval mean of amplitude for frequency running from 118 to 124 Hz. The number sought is 237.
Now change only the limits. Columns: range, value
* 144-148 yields 221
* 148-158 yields 231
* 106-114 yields 228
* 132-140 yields 226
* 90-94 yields 237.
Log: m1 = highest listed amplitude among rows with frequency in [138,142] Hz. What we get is 234.1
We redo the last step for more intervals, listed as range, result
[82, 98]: 253.8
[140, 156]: 238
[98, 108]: 241.8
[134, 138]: 234.5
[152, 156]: 232.9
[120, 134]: 243.4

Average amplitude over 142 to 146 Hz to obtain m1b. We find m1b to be 229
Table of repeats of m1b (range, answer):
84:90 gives 232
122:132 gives 231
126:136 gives 226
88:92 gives 228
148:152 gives 236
